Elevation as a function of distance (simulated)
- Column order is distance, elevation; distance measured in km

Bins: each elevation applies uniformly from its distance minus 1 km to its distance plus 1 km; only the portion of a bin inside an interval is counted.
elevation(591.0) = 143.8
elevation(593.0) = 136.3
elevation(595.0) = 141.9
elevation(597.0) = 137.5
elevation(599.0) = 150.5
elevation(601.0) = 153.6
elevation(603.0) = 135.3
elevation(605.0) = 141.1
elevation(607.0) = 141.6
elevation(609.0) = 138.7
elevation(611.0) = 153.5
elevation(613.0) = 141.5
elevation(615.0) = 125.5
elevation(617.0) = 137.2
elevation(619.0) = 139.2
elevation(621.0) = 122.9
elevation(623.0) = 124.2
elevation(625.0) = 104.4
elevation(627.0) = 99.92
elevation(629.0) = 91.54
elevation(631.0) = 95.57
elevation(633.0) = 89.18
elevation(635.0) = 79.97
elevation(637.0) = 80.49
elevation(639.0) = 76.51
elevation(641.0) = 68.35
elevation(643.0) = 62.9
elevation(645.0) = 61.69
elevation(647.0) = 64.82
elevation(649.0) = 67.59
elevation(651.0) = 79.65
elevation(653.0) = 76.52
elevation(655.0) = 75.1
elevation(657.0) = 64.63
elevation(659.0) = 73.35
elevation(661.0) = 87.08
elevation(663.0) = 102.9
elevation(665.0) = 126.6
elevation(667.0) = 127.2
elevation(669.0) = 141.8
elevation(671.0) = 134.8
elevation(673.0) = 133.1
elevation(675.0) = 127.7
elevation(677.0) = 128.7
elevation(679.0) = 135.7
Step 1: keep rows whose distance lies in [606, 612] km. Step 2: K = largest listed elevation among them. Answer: 153.5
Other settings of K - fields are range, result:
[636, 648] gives 80.49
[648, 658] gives 79.65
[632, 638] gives 89.18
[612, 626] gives 141.5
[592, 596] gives 141.9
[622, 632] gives 124.2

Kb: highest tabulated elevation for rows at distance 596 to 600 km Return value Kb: 150.5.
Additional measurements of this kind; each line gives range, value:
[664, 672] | 141.8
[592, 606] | 153.6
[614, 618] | 137.2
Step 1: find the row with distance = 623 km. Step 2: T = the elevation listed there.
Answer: 124.2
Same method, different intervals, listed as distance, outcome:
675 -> 127.7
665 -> 126.6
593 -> 136.3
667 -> 127.2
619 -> 139.2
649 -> 67.59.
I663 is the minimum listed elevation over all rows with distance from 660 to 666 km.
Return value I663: 87.08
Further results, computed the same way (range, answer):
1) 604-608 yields 141.1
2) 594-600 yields 137.5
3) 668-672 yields 134.8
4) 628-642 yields 68.35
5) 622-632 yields 91.54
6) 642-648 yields 61.69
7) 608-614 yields 138.7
